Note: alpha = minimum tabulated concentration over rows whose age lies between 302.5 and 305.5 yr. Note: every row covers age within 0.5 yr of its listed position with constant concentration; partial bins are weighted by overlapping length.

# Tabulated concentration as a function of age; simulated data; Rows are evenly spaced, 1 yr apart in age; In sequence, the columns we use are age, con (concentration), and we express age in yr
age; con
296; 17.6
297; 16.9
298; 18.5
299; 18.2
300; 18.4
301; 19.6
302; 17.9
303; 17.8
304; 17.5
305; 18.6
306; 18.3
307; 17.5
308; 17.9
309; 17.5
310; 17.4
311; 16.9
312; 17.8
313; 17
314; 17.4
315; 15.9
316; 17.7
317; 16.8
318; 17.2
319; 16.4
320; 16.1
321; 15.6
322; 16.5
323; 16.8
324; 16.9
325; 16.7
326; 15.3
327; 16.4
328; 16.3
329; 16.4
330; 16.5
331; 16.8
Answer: 17.5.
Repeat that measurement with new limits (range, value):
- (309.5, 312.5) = 16.9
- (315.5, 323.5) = 15.6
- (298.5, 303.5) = 17.8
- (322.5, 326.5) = 15.3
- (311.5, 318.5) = 15.9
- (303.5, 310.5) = 17.4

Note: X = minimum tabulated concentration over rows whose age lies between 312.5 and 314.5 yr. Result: 17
